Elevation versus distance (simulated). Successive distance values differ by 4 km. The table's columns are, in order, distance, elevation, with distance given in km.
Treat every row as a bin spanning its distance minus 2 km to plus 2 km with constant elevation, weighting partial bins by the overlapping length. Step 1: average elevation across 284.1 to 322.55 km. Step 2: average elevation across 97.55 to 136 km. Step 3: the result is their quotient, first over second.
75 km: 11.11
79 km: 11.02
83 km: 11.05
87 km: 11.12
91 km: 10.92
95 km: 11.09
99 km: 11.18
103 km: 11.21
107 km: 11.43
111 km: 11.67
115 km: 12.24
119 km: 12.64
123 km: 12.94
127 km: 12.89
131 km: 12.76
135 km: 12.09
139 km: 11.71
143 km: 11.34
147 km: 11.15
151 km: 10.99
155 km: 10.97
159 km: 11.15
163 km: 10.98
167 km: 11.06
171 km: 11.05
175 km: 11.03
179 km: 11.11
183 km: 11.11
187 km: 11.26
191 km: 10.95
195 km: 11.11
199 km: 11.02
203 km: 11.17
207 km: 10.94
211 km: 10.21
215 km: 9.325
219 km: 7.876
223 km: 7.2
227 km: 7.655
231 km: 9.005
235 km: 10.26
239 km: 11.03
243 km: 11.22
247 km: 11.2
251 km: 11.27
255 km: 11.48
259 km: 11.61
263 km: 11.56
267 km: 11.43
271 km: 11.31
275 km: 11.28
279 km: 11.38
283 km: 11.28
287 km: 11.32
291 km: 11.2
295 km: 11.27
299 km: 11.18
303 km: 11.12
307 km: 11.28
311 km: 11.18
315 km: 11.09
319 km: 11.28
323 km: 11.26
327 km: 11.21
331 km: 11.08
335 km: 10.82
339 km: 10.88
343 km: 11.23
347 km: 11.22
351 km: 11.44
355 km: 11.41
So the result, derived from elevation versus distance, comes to 0.93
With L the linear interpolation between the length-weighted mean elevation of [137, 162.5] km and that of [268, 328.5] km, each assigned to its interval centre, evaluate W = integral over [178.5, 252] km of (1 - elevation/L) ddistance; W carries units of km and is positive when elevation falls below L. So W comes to 6.5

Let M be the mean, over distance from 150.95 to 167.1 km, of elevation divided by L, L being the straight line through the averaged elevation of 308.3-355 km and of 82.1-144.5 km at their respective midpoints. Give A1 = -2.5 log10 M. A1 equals 0.06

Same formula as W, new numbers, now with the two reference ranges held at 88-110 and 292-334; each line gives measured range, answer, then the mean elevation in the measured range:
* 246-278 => -0.61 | 11.4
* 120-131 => -1.65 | 12.9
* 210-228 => 4.48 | 8.4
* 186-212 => 0.51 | 11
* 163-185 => 0.24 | 11.1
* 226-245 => 2.10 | 9.95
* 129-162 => -0.93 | 11.5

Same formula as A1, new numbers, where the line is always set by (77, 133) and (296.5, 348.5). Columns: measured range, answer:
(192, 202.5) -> 0.039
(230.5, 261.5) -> 0.035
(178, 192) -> 0.038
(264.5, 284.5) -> -0.007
